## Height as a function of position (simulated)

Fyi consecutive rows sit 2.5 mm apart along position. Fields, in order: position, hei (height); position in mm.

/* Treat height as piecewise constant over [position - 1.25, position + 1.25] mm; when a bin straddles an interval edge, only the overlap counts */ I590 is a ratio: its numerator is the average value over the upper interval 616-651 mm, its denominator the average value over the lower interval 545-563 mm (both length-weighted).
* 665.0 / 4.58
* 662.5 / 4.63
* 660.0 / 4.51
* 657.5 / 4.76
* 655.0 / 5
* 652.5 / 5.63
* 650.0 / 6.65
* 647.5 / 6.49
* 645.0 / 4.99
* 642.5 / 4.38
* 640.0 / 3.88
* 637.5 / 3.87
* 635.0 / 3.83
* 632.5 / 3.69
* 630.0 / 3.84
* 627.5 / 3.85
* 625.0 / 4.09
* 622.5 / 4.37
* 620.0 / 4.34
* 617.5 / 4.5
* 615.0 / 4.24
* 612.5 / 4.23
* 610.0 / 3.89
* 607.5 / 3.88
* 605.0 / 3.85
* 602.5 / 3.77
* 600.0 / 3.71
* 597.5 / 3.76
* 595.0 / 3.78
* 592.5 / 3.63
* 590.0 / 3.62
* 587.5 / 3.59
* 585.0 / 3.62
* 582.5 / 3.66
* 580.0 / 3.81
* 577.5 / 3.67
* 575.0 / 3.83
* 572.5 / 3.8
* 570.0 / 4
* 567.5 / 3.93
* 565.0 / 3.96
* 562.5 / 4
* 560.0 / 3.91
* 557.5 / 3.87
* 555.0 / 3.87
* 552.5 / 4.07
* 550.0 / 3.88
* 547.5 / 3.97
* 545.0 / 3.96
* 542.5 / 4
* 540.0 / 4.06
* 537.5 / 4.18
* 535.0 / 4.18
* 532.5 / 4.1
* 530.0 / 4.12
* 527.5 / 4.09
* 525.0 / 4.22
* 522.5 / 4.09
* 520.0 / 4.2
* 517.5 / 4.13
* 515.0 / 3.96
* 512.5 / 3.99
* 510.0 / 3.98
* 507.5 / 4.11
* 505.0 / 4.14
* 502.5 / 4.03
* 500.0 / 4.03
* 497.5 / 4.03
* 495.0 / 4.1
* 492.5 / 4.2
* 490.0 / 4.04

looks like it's 1.1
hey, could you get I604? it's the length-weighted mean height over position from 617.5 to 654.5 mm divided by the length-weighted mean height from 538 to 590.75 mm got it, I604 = 1.2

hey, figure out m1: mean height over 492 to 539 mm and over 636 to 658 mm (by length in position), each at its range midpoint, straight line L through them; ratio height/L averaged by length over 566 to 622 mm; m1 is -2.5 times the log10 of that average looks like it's 0.20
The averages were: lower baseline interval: 4.1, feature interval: 3.88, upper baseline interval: 5.07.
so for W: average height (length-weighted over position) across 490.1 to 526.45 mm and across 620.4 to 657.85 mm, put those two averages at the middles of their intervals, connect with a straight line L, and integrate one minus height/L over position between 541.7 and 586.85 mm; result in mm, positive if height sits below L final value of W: 4.6 mm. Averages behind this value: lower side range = 4.08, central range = 3.87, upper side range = 4.61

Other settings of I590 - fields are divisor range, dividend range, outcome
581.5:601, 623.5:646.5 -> 1.11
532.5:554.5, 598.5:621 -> 1.00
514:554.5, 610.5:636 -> 1.01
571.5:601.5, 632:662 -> 1.30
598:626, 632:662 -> 1.19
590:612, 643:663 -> 1.40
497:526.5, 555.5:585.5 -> 0.94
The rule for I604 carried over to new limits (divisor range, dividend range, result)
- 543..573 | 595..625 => 1.03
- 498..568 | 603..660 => 1.10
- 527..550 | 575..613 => 0.93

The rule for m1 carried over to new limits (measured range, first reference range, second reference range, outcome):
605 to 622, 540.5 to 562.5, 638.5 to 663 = 0.12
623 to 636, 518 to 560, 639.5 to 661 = 0.27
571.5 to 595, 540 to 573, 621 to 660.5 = 0.13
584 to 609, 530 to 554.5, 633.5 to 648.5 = 0.16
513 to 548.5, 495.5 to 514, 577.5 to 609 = -0.04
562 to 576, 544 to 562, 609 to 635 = 0.01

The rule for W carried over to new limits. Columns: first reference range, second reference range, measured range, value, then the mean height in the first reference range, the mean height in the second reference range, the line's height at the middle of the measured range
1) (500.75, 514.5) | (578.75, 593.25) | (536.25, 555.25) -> -0.7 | 4.04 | 3.66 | 3.86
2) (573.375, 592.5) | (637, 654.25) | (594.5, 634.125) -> 3.9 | 3.68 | 5.18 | 4.43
